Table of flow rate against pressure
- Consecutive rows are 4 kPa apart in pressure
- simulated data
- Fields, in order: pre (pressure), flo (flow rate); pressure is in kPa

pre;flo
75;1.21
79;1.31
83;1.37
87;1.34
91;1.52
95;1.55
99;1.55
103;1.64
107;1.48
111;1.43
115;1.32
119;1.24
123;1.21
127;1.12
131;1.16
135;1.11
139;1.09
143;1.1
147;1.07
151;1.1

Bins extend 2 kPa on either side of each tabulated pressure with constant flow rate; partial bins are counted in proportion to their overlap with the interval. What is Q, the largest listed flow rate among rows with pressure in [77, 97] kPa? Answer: 1.55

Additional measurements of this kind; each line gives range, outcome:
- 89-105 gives 1.64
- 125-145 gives 1.16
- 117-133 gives 1.24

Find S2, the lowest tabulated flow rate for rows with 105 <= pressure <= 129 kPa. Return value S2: 1.12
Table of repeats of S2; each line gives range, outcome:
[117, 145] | 1.09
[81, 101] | 1.34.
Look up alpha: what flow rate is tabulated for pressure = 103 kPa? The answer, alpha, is 1.64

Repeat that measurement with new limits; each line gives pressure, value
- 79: 1.31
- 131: 1.16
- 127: 1.12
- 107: 1.48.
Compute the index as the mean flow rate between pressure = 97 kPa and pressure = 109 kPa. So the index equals 1.56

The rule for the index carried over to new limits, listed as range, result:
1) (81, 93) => 1.41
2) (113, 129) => 1.22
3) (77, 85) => 1.34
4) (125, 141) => 1.12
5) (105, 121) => 1.37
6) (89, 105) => 1.56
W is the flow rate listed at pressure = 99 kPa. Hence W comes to 1.55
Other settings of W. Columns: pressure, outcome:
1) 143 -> 1.1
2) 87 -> 1.34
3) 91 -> 1.52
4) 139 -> 1.09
